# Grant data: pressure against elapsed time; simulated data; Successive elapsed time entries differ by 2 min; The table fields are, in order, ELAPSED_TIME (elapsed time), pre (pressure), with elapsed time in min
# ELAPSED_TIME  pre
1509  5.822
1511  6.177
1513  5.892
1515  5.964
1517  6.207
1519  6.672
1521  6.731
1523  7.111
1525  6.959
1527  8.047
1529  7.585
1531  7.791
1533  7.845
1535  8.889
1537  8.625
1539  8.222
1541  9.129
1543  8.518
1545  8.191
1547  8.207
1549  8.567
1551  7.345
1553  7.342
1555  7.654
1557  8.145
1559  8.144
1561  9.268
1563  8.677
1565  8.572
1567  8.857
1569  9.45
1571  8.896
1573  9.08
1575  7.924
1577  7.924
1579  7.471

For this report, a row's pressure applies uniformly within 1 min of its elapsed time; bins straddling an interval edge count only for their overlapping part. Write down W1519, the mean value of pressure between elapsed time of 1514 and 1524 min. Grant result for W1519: 6.54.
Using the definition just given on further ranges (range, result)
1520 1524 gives 6.92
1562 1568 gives 8.7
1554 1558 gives 7.9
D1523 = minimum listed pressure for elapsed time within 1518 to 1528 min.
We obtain 6.672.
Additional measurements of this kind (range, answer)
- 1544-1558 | 7.342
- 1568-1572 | 8.896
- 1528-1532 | 7.585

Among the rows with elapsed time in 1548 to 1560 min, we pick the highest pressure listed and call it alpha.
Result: 8.567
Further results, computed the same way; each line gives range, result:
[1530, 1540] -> 8.889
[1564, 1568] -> 8.857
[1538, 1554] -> 9.129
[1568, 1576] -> 9.45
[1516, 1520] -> 6.672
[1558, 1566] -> 9.268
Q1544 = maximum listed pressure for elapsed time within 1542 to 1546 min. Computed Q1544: 8.518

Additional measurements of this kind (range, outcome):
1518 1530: 8.047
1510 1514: 6.177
